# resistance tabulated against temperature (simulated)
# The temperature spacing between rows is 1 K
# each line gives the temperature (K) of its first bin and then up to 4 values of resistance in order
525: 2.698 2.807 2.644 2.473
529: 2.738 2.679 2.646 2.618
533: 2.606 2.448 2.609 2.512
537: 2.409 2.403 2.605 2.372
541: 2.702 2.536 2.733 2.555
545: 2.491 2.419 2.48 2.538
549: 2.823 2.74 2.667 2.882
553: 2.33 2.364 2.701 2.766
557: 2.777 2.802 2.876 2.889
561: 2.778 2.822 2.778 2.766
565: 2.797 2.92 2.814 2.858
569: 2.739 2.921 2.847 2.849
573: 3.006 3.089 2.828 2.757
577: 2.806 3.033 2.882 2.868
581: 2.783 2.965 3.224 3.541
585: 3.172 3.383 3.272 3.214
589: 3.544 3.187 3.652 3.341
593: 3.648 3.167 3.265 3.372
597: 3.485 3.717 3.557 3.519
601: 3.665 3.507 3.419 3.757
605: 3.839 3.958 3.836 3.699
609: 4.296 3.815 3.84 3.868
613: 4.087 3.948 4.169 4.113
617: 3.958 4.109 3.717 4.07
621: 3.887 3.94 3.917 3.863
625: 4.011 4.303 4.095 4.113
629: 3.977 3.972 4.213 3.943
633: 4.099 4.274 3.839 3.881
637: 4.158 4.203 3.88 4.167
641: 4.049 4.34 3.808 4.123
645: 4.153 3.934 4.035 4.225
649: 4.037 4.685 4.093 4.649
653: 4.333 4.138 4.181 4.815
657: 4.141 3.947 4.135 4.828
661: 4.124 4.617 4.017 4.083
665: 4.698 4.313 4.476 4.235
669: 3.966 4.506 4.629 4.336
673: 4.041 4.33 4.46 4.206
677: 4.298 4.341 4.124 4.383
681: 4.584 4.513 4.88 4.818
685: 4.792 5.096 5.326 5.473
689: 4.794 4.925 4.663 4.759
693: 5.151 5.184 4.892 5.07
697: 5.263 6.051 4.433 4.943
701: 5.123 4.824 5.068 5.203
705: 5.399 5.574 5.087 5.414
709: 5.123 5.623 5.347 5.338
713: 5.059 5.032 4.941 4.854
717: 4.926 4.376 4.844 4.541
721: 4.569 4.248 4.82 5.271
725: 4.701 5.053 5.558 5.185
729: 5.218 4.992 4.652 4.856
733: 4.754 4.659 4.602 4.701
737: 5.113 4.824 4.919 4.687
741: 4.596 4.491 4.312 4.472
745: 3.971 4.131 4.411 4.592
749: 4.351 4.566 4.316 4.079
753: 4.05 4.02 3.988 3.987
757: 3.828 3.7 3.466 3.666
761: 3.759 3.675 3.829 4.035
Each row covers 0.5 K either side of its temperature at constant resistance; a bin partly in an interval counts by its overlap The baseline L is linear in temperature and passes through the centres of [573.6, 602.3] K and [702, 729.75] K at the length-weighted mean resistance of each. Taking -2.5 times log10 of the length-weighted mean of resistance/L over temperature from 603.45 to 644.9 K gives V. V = -0.069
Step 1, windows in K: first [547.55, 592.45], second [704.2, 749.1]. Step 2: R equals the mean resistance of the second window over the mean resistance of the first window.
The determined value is 1.66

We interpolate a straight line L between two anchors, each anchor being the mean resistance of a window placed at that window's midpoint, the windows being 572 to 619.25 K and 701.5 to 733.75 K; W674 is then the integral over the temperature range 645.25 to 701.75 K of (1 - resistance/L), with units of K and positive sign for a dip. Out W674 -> -1.2 K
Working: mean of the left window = 3.48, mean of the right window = 5.01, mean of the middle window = 4.55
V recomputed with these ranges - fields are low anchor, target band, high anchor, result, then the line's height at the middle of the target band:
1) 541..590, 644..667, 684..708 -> 0.028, 4.4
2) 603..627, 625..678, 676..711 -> 0.052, 4.42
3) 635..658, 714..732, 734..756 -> -0.117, 4.37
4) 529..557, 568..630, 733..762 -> -0.154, 3.05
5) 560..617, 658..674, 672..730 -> 0.023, 4.42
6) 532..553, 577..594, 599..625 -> 0.053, 3.37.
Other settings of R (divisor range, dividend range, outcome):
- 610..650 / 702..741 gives 1.23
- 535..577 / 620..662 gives 1.53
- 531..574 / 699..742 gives 1.85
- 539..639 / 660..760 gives 1.41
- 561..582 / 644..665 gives 1.49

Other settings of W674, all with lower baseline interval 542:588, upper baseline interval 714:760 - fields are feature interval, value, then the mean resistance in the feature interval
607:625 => -3.3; 3.96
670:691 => -3.3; 4.62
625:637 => -2.0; 4.07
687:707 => -4.6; 5.1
